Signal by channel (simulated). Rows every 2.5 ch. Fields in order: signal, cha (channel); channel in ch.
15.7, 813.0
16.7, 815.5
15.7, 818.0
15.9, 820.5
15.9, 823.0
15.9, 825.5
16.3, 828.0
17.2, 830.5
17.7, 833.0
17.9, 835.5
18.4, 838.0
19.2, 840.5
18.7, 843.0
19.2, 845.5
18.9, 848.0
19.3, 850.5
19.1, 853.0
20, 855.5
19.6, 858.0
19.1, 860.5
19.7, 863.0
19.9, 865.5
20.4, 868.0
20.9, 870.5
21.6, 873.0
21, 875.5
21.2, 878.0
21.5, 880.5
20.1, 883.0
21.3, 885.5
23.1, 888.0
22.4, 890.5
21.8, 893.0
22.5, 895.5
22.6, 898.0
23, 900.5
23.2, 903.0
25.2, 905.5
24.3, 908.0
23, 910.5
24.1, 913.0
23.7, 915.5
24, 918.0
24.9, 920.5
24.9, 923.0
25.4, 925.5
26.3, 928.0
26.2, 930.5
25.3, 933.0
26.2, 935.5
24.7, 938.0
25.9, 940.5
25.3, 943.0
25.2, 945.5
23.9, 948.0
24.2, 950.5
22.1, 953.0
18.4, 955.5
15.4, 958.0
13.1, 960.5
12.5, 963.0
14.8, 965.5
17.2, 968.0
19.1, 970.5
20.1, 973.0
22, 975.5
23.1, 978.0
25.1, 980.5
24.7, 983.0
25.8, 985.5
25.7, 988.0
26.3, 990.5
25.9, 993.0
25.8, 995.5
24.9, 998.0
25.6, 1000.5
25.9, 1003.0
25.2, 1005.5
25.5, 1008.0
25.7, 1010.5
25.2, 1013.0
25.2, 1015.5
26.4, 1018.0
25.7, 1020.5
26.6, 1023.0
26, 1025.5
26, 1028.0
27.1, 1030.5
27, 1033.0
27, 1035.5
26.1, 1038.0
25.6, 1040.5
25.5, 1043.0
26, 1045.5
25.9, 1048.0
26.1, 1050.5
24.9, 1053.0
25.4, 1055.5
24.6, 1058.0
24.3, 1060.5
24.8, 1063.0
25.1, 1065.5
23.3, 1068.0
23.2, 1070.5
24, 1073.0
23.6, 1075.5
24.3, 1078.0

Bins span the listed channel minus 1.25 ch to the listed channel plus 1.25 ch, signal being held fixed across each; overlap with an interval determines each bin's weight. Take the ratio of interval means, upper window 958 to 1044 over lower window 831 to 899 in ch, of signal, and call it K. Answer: 1.2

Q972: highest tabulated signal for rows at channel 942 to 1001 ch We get 26.3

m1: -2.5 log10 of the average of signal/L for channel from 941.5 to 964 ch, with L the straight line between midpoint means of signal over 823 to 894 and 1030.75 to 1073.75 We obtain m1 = 0.111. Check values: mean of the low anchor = 19.6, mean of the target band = 20.2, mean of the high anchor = 25.3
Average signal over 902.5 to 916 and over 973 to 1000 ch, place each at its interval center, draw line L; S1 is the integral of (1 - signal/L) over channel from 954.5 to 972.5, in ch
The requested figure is 6.3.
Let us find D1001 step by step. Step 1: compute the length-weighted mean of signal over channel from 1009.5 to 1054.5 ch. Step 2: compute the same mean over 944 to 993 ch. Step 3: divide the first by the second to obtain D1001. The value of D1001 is 1.2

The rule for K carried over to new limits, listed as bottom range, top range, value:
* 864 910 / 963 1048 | 1.11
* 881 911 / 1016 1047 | 1.16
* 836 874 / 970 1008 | 1.25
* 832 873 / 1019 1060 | 1.34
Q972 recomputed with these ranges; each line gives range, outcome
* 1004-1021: 26.4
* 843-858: 20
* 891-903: 23.2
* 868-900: 23.1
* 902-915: 25.2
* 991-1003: 25.9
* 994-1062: 27.1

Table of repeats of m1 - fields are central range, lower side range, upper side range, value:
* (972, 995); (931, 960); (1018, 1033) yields 0.01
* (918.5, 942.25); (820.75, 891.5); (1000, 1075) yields -0.16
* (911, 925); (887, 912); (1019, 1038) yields -0.03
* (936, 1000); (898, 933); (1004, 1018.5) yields 0.13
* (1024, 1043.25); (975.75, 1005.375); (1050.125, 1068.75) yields -0.06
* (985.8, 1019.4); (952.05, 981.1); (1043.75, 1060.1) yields -0.20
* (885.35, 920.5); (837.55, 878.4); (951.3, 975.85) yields -0.23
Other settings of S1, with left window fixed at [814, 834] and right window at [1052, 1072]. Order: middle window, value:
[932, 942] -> -2.6 ch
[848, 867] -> -2.1 ch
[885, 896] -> -2.1 ch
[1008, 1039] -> -4.0 ch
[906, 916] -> -2.4 ch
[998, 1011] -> -1.7 ch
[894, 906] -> -2.6 ch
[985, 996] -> -1.9 ch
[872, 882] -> -1.7 ch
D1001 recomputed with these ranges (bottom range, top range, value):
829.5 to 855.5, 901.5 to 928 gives 1.31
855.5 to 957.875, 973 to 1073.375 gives 1.11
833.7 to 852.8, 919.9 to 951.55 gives 1.35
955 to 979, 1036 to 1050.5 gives 1.48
